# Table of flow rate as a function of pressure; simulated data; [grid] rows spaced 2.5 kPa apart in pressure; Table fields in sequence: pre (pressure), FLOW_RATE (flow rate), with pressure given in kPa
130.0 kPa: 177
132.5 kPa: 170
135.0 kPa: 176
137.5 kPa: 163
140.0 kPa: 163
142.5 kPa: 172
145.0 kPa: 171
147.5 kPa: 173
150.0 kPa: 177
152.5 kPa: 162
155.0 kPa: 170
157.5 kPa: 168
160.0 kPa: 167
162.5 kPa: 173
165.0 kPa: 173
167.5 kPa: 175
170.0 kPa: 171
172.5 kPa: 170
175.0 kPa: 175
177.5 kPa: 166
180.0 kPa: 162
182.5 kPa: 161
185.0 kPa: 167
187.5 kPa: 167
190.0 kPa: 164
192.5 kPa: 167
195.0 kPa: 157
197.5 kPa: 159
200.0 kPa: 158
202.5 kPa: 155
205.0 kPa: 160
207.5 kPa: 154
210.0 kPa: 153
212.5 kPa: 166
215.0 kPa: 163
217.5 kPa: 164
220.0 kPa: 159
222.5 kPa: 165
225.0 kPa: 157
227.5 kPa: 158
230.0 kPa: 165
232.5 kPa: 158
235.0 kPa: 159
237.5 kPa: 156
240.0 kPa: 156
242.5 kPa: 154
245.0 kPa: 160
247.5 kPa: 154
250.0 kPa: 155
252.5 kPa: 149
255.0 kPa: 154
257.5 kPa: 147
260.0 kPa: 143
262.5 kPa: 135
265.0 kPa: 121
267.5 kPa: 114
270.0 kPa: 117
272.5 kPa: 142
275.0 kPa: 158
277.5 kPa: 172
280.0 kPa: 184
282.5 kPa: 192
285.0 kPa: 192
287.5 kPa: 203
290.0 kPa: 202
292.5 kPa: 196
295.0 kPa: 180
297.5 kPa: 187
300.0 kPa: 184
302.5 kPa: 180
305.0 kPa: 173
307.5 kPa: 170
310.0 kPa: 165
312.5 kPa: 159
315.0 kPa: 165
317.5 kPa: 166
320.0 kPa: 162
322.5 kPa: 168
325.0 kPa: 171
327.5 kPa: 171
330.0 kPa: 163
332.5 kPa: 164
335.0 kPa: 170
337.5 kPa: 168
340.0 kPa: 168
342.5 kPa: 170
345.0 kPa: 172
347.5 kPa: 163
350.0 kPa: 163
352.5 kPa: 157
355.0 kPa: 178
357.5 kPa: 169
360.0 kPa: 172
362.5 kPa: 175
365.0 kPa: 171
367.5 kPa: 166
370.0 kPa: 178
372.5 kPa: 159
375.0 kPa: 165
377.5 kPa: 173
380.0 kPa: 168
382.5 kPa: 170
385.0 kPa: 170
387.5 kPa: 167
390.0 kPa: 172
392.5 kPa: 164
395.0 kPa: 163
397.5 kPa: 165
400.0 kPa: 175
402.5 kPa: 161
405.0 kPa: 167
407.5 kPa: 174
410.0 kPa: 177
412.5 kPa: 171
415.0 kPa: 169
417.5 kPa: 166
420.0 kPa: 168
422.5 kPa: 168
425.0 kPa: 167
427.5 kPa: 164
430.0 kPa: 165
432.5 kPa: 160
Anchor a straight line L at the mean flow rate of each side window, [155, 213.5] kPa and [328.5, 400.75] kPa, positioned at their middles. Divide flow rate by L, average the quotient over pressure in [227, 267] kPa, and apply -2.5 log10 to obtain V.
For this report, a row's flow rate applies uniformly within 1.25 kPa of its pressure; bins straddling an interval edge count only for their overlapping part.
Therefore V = 0.105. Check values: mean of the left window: 165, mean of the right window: 168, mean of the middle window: 151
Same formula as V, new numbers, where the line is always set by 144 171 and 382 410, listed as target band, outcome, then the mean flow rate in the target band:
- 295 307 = -0.07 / 180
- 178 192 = 0.04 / 164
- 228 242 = 0.08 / 158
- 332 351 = 0.01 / 167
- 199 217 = 0.08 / 159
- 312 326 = 0.02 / 165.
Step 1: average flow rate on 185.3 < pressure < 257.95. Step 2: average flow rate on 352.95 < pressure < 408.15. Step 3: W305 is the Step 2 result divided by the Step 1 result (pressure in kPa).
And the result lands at 1.1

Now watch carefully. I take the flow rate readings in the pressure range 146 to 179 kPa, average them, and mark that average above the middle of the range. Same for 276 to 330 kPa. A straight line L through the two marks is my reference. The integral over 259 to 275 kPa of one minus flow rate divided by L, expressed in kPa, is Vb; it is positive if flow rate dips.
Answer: 4.1 kPa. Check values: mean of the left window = 171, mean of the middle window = 131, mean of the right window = 178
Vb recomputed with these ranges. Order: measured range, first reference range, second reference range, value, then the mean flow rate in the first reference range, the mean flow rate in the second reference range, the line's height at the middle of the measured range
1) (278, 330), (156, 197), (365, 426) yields -3.1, 168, 169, 168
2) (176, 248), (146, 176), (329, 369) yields 4.3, 171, 168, 170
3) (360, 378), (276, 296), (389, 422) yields 0.6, 190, 169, 175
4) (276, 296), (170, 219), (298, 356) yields -2.8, 163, 168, 167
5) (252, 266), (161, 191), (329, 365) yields 2.2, 169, 168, 168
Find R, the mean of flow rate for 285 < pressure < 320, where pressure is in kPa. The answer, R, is 179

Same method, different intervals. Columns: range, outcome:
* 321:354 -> 167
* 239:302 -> 162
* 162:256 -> 161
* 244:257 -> 154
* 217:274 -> 150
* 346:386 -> 169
